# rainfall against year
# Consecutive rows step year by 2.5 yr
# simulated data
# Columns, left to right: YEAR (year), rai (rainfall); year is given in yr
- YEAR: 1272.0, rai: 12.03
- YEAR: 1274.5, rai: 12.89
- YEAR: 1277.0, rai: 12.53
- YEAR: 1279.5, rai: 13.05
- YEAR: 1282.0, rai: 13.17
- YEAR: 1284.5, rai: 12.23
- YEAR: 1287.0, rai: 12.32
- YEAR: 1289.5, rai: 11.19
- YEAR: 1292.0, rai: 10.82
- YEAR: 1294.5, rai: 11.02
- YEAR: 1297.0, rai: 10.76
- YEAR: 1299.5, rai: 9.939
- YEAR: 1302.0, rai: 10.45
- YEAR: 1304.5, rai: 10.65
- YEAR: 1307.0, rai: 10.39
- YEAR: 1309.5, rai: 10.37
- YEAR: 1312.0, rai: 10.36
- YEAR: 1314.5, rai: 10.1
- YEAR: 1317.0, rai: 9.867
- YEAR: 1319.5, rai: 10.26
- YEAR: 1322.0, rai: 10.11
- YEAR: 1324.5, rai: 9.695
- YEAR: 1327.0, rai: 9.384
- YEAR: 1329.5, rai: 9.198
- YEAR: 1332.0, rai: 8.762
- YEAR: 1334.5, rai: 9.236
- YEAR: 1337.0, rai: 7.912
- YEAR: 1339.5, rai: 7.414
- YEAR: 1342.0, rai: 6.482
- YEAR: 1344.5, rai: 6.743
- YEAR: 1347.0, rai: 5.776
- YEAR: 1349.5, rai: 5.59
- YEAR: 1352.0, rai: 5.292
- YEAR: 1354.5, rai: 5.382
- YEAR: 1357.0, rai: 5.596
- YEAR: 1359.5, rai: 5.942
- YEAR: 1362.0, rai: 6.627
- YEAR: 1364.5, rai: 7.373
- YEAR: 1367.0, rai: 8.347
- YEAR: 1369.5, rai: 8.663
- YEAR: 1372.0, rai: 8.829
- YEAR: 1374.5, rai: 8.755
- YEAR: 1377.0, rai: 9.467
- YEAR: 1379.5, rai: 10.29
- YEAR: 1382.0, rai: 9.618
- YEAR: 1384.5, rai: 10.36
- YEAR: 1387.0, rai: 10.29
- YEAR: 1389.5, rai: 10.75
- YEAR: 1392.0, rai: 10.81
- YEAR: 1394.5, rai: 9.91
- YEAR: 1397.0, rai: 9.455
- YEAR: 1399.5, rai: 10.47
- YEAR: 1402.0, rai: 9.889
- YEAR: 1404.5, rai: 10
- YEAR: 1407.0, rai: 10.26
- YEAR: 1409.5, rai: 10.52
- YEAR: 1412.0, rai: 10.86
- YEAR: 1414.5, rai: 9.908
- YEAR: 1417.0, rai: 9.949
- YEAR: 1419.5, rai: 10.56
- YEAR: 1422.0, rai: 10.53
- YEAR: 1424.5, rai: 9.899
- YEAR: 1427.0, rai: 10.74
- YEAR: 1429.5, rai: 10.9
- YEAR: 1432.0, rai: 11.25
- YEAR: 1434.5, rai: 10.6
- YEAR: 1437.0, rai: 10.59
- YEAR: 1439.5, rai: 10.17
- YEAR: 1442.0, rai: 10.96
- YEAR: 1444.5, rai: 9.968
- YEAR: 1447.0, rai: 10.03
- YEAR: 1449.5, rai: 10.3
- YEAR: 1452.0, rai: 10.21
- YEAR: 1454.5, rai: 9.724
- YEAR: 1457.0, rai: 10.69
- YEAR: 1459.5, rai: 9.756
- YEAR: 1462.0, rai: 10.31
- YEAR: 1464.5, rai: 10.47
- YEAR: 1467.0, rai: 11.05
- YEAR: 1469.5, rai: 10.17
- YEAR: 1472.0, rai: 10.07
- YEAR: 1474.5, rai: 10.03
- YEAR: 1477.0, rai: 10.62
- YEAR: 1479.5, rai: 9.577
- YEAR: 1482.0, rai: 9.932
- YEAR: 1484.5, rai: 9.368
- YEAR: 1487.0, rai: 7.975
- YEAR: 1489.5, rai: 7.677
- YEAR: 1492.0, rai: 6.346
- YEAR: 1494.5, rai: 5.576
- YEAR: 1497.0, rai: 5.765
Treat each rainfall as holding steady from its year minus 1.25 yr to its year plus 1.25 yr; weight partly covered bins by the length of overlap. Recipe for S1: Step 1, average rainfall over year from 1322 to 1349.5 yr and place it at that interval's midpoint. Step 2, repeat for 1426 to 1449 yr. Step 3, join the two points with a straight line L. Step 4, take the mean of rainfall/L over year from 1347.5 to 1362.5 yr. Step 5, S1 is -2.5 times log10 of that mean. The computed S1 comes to 0.438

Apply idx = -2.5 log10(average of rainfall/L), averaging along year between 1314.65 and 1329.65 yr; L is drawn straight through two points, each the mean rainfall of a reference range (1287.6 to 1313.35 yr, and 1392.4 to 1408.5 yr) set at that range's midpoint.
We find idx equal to 0.07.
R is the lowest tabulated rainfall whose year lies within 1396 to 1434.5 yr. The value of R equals 9.455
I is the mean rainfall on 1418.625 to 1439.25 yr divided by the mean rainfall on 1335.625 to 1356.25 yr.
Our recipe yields 1.7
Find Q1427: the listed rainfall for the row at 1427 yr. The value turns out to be 10.74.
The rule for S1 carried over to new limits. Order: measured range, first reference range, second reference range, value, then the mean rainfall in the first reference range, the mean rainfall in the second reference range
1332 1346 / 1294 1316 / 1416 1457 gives 0.34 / 10.4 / 10.4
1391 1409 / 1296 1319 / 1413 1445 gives 0.03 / 10.3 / 10.5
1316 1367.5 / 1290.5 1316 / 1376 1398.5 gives 0.33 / 10.5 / 10.1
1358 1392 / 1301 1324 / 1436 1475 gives 0.15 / 10.3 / 10.3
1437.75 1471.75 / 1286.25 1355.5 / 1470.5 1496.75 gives -0.18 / 9.11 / 8.62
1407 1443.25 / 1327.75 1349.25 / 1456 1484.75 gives -0.13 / 7.63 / 10.2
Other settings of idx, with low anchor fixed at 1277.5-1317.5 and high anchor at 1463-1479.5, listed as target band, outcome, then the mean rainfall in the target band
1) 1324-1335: 0.19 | 9.23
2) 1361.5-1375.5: 0.30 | 8.17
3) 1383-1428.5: 0.03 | 10.3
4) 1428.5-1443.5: -0.02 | 10.7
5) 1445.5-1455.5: 0.04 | 10.1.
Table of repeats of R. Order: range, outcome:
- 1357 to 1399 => 5.596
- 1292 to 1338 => 7.912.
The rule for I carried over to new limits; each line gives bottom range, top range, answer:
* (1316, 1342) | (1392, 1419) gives 1.12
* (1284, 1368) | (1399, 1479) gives 1.17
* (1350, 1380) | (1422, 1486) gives 1.39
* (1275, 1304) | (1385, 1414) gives 0.89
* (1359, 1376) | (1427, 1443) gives 1.36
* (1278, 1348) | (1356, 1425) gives 0.95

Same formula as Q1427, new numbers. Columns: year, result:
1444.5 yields 9.968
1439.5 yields 10.17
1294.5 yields 11.02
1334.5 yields 9.236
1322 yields 10.11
